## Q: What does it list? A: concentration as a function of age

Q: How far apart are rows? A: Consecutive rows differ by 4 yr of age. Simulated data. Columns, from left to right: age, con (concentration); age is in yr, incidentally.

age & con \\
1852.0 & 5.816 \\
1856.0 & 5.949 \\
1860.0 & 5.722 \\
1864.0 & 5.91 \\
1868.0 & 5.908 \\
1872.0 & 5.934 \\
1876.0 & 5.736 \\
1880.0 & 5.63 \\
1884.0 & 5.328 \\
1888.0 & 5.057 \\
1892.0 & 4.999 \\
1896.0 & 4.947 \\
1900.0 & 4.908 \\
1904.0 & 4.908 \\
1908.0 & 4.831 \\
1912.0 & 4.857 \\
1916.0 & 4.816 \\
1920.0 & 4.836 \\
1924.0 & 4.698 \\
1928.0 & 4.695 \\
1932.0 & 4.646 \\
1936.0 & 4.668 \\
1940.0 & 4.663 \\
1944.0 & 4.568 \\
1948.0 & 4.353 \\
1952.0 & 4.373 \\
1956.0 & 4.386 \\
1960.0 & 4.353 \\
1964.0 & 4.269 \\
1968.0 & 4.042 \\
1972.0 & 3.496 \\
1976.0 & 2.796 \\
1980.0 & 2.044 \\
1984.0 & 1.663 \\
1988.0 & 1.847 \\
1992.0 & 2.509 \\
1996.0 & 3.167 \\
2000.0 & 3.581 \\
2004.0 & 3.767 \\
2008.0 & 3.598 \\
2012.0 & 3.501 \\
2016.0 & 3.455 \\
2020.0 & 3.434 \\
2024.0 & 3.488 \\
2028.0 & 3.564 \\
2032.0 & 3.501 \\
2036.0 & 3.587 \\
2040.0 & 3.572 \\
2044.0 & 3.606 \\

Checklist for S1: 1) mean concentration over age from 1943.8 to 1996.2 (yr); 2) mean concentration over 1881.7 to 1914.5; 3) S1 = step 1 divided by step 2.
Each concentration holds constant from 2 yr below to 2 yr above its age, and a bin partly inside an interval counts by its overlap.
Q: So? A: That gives 0.68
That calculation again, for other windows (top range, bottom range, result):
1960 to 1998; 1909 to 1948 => 0.63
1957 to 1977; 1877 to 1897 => 0.74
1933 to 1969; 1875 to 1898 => 0.84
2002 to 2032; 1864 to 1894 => 0.64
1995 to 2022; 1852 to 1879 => 0.60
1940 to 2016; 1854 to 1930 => 0.67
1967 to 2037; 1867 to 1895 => 0.58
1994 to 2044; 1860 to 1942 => 0.69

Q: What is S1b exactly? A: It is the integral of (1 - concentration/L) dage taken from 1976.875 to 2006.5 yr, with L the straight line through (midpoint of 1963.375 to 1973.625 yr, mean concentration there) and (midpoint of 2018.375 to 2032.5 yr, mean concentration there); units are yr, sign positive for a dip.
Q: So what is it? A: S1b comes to 8.34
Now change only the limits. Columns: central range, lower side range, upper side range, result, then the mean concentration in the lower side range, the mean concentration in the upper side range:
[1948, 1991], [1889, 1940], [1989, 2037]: 7.5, 4.82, 3.39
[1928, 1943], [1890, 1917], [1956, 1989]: -2.0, 4.9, 3.18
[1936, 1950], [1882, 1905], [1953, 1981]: -1.4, 5.03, 3.71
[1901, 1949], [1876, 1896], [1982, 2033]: -1.4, 5.27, 3.15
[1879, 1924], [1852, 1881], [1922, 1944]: 2.0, 5.83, 4.66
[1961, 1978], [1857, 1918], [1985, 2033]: 1.0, 5.31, 3.25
